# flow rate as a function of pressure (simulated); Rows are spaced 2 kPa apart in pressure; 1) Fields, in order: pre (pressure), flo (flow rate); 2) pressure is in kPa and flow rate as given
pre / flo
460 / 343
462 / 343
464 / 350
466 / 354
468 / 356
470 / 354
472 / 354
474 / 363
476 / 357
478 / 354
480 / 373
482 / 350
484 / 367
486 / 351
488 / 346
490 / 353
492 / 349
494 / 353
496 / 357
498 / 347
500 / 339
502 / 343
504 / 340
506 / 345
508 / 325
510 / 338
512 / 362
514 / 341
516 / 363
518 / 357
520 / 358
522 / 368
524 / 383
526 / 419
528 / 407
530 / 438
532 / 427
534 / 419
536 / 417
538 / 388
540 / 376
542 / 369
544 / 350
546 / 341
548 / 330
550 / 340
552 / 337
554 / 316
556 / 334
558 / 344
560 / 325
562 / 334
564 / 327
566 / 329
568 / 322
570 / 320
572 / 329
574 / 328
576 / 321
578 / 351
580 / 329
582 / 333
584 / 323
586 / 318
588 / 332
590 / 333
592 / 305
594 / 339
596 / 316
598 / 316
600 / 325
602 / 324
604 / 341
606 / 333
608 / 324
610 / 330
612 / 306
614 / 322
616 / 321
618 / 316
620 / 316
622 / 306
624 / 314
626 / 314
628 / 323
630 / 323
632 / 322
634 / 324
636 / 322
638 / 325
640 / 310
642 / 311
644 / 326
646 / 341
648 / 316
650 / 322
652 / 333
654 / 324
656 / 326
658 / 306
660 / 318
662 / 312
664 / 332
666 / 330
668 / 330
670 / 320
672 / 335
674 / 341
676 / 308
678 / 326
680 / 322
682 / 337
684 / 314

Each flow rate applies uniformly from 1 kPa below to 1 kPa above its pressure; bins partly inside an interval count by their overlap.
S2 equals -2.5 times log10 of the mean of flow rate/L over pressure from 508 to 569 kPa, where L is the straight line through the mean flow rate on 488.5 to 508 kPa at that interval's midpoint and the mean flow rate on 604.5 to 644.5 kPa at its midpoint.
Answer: -0.07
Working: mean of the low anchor 346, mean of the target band 361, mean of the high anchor 320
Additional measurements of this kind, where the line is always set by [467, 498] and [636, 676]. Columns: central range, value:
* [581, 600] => 0.04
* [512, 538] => -0.13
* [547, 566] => 0.03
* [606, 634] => 0.04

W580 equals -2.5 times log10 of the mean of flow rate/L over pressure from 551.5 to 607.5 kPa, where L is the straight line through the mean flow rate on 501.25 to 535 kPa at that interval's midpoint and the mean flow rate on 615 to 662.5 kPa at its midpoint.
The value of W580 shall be 0.06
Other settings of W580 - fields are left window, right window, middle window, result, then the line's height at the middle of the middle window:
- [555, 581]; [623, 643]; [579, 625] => 0.01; 324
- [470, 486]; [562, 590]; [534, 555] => -0.07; 338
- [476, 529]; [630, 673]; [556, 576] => 0.05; 343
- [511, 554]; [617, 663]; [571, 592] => 0.07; 349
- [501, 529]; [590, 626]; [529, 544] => -0.14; 351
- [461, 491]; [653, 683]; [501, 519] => 0.01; 350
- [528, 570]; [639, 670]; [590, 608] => 0.05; 341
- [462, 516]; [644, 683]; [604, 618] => 0.03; 333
